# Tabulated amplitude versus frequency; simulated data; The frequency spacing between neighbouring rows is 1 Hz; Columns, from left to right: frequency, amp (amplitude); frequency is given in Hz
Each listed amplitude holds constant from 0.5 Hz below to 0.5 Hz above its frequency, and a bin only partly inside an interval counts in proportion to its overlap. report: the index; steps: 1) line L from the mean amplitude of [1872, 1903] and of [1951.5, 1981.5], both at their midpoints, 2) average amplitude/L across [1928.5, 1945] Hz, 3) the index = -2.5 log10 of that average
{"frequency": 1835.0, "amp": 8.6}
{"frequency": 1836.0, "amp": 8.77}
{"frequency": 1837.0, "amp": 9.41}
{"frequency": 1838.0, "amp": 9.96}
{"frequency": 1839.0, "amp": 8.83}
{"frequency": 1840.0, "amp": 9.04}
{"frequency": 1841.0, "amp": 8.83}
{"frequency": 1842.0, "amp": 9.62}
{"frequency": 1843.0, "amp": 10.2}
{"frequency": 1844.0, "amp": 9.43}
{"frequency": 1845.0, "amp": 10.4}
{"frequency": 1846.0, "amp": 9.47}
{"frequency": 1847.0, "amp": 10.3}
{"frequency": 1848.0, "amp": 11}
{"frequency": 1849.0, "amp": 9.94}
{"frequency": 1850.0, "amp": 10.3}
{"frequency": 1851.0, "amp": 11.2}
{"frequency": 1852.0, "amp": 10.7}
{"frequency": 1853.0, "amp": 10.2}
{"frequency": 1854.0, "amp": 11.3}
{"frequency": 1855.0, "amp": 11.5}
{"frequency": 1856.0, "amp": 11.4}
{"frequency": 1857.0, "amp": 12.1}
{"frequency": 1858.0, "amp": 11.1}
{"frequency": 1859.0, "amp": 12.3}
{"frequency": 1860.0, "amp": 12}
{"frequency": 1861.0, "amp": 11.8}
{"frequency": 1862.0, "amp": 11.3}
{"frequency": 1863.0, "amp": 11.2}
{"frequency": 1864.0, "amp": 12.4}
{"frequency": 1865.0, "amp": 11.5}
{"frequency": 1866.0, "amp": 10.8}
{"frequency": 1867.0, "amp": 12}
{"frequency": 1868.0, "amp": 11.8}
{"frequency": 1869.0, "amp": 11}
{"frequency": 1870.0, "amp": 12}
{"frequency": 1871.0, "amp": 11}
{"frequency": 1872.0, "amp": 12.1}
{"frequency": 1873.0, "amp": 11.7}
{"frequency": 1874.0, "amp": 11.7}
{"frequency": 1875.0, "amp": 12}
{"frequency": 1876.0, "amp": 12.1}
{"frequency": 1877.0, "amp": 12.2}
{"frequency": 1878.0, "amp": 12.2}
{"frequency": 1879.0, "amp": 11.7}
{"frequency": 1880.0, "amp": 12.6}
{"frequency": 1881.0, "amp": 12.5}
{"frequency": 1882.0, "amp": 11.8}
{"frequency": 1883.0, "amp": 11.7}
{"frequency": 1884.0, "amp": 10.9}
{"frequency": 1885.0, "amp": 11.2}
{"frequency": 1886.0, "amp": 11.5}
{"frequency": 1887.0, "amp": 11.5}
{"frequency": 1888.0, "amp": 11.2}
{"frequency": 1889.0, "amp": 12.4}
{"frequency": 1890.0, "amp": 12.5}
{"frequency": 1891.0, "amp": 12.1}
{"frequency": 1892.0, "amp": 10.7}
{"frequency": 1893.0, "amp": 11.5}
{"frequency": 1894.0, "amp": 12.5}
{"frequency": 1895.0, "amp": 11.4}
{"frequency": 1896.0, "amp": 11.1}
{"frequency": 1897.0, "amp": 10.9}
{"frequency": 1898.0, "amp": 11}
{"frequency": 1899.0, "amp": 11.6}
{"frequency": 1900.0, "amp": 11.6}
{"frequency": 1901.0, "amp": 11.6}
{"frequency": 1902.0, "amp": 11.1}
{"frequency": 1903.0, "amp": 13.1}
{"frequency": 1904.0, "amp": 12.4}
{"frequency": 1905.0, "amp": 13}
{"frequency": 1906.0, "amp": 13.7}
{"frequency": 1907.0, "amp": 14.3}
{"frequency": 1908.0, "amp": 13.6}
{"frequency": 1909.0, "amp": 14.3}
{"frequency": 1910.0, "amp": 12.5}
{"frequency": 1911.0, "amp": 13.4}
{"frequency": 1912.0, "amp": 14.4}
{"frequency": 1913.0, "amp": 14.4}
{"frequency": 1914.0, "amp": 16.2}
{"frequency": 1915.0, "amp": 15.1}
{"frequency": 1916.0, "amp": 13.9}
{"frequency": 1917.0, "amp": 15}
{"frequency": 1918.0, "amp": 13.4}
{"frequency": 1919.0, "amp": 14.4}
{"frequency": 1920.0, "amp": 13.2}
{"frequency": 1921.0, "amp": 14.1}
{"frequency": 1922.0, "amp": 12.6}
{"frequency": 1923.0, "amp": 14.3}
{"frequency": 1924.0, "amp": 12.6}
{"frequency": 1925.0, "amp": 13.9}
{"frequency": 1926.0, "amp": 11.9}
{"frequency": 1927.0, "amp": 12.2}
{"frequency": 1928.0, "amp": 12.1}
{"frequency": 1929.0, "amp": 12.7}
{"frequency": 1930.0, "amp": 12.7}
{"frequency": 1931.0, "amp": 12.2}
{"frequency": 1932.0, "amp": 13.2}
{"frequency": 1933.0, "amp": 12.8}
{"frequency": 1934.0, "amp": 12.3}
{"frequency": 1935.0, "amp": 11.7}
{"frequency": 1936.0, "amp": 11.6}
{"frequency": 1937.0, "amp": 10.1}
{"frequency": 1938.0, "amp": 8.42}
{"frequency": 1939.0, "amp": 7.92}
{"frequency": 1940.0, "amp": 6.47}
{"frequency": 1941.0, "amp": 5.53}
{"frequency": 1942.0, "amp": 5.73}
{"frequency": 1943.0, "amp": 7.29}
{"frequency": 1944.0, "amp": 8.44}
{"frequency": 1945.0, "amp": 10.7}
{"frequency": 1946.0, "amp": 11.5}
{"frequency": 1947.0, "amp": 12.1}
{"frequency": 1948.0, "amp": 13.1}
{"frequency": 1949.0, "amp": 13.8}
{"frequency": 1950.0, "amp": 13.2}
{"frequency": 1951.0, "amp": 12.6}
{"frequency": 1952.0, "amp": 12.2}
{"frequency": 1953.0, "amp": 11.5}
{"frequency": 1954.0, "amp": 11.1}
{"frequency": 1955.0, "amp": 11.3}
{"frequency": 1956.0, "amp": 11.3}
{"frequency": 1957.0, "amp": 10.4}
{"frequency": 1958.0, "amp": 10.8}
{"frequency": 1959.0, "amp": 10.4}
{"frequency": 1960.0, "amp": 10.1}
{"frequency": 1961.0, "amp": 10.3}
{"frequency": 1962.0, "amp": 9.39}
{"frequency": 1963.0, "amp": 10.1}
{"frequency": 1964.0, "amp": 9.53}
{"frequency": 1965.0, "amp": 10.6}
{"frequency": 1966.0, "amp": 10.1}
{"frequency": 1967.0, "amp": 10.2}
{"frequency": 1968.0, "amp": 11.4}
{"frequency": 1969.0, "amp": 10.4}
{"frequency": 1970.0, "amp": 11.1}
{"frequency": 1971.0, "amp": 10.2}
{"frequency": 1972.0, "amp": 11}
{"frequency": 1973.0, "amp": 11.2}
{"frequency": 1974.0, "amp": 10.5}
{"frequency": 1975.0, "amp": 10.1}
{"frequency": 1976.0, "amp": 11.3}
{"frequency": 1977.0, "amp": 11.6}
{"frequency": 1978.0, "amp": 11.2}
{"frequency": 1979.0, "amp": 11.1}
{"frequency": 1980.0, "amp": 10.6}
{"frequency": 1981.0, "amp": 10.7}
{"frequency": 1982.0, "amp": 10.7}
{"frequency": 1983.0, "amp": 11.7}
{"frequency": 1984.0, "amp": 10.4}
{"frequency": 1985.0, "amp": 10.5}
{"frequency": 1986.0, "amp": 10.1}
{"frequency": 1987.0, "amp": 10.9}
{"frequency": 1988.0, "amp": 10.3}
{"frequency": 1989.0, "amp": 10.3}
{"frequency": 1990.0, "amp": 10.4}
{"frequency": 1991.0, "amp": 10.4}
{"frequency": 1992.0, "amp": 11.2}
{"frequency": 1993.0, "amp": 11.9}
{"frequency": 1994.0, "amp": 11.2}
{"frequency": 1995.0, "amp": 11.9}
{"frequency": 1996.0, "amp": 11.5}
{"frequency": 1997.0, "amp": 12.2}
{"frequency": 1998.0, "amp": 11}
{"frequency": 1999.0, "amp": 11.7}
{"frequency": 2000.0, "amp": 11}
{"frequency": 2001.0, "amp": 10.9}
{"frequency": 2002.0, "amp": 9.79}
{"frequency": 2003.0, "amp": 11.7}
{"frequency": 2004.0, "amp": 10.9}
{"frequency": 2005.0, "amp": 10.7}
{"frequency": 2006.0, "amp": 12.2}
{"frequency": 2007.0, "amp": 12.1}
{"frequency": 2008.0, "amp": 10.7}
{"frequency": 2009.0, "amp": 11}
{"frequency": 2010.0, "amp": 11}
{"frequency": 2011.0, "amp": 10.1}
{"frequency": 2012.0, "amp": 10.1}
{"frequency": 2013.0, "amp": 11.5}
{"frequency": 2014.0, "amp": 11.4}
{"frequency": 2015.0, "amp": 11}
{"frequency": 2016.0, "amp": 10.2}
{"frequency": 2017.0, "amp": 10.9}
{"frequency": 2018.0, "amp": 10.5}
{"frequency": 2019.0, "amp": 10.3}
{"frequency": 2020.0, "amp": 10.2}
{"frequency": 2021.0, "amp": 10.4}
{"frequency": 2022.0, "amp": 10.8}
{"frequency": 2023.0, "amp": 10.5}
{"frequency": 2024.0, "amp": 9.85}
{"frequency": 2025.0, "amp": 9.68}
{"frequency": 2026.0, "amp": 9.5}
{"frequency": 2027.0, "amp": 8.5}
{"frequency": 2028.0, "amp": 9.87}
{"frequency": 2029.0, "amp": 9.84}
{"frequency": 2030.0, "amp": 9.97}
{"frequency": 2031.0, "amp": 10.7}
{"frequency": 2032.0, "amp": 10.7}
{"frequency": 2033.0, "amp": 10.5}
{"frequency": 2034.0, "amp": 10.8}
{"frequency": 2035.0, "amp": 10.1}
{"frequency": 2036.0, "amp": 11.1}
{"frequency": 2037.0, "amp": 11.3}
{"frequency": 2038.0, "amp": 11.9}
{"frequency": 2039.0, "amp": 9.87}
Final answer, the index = 0.118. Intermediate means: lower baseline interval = 11.7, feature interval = 9.97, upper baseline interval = 10.7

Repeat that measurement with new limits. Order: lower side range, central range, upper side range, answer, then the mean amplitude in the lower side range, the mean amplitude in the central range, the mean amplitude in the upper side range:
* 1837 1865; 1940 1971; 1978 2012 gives 0.04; 10.7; 10.5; 11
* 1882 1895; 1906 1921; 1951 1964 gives -0.24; 11.6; 14.1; 10.8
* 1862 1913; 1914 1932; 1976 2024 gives -0.15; 12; 13.4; 10.9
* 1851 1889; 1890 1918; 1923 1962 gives -0.13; 11.6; 12.8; 11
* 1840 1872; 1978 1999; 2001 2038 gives -0.03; 11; 11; 10.6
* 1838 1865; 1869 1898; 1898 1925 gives 0.04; 10.7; 11.7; 13.4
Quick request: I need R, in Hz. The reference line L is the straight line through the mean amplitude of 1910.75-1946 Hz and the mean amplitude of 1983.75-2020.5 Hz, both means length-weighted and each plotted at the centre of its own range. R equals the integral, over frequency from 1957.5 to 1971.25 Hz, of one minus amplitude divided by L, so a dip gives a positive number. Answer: 1.3 Hz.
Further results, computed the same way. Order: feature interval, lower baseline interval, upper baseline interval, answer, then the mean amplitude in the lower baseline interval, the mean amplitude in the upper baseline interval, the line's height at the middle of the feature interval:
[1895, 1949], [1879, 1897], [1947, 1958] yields -1.05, 11.7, 12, 11.9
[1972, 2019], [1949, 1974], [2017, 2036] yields -1.90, 10.9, 10.2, 10.5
